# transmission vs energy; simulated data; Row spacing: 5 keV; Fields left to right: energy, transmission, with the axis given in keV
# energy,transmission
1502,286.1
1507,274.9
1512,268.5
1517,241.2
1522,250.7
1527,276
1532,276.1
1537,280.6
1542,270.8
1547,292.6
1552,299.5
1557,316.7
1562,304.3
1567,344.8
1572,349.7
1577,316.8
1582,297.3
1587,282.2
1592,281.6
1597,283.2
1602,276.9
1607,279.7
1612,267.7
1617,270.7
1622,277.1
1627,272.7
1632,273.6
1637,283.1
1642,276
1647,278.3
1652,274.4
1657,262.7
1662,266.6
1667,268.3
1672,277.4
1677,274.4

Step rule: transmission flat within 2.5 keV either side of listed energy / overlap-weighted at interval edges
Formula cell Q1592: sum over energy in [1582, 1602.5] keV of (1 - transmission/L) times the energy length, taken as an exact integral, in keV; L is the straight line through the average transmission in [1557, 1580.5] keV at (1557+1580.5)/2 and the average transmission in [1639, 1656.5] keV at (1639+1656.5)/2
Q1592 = 1.8 keV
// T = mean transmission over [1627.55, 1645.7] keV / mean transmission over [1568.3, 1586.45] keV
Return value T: 0.87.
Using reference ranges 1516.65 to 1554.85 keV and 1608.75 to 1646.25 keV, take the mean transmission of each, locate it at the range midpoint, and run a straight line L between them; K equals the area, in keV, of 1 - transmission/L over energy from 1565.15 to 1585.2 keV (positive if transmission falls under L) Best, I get -3.6 keV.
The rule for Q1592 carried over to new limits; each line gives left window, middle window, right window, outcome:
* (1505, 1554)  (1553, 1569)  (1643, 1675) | -2.7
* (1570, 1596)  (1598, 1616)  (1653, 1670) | 1.1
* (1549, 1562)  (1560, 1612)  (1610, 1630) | -1.7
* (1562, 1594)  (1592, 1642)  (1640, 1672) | 2.6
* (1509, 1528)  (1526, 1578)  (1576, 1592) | -4.8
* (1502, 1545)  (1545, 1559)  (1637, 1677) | -1.7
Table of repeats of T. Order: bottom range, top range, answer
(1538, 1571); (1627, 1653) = 0.91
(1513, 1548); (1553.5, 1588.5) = 1.18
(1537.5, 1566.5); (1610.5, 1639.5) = 0.92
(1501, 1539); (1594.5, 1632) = 1.03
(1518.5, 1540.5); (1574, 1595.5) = 1.10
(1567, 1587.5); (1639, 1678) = 0.86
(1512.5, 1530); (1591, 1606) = 1.09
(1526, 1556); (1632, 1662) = 0.96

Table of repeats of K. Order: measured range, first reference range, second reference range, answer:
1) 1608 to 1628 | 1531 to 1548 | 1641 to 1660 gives 0.1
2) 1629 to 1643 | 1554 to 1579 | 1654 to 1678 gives 0.4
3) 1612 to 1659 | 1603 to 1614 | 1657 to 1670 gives -0.6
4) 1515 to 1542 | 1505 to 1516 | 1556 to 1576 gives 2.0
